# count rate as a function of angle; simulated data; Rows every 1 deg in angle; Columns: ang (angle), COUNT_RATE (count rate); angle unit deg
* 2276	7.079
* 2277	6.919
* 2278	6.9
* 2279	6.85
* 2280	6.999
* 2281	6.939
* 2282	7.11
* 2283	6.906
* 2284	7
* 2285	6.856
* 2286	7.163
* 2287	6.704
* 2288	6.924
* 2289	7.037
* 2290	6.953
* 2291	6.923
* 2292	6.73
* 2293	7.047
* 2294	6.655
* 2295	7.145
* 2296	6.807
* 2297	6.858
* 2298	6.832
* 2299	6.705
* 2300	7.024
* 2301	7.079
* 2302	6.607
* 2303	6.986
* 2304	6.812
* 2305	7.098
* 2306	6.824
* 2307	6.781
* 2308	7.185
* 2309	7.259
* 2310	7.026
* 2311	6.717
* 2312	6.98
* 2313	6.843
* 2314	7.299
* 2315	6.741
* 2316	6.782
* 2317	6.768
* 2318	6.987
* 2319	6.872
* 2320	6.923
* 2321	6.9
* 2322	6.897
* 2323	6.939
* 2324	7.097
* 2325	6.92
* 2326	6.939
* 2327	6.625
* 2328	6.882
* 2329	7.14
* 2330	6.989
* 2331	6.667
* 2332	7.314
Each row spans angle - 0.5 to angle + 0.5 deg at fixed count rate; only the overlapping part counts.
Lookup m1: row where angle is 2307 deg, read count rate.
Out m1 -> 6.781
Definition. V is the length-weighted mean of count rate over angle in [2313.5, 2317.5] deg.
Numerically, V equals 6.9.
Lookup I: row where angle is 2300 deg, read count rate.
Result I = 7.024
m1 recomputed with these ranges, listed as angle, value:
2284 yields 7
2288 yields 6.924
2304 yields 6.812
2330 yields 6.989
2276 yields 7.079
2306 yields 6.824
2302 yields 6.607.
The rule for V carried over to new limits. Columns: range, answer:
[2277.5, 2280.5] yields 6.92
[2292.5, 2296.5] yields 6.91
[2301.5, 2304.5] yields 6.8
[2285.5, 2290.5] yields 6.96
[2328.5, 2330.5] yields 7.06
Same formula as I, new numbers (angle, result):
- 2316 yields 6.782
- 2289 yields 7.037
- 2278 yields 6.9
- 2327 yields 6.625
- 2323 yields 6.939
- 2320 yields 6.923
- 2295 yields 7.145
